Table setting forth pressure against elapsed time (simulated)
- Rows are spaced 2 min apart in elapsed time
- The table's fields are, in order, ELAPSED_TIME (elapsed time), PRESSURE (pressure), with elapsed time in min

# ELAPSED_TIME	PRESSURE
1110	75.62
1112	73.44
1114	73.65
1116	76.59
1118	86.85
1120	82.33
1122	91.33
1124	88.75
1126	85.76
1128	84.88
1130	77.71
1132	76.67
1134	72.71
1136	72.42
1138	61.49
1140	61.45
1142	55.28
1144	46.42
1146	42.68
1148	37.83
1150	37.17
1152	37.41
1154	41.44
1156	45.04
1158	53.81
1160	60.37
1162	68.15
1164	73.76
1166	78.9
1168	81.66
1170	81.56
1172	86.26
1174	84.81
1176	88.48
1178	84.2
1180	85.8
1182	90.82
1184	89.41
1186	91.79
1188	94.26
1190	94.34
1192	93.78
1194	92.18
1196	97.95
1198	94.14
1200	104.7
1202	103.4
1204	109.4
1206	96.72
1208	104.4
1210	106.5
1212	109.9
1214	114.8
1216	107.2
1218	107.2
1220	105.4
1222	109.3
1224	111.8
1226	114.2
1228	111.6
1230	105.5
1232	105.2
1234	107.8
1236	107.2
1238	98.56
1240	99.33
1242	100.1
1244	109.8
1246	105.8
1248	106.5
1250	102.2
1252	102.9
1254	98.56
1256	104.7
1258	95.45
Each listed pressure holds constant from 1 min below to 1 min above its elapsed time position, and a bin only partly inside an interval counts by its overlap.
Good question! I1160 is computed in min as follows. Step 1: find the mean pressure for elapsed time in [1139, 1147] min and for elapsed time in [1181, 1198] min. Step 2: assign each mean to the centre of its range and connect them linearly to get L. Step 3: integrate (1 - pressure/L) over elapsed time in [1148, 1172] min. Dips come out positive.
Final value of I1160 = 2.8 min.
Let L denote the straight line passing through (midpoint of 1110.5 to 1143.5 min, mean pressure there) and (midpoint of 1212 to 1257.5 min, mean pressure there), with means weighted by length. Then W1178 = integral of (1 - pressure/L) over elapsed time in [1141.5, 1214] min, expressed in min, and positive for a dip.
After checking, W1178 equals 9.3 min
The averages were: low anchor 75.9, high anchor 106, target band 79.7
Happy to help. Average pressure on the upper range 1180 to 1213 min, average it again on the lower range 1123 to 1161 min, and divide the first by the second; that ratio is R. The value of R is 1.6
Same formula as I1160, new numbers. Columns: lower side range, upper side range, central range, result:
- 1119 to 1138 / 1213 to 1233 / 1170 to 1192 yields 1.7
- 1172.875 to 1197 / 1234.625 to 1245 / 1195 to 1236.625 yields -3.7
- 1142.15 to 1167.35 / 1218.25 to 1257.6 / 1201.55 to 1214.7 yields -3.0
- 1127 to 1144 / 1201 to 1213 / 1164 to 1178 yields 0.6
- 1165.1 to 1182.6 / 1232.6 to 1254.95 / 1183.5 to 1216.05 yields -3.0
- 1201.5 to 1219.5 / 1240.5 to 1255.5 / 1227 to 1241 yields 0.0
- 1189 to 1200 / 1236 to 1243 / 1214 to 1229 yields -1.7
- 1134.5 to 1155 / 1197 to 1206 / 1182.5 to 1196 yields -0.3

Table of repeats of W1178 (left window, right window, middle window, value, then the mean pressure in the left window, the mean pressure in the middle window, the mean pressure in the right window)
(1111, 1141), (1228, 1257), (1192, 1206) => -0.8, 77.7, 99.6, 104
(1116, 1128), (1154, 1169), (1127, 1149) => 4.3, 86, 62.7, 64.3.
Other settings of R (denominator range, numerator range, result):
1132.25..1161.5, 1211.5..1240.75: 2.04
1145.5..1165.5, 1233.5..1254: 2.05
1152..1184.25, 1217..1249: 1.46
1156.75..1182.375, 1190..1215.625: 1.31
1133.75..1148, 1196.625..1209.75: 1.80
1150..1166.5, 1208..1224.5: 1.96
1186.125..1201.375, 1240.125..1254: 1.08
